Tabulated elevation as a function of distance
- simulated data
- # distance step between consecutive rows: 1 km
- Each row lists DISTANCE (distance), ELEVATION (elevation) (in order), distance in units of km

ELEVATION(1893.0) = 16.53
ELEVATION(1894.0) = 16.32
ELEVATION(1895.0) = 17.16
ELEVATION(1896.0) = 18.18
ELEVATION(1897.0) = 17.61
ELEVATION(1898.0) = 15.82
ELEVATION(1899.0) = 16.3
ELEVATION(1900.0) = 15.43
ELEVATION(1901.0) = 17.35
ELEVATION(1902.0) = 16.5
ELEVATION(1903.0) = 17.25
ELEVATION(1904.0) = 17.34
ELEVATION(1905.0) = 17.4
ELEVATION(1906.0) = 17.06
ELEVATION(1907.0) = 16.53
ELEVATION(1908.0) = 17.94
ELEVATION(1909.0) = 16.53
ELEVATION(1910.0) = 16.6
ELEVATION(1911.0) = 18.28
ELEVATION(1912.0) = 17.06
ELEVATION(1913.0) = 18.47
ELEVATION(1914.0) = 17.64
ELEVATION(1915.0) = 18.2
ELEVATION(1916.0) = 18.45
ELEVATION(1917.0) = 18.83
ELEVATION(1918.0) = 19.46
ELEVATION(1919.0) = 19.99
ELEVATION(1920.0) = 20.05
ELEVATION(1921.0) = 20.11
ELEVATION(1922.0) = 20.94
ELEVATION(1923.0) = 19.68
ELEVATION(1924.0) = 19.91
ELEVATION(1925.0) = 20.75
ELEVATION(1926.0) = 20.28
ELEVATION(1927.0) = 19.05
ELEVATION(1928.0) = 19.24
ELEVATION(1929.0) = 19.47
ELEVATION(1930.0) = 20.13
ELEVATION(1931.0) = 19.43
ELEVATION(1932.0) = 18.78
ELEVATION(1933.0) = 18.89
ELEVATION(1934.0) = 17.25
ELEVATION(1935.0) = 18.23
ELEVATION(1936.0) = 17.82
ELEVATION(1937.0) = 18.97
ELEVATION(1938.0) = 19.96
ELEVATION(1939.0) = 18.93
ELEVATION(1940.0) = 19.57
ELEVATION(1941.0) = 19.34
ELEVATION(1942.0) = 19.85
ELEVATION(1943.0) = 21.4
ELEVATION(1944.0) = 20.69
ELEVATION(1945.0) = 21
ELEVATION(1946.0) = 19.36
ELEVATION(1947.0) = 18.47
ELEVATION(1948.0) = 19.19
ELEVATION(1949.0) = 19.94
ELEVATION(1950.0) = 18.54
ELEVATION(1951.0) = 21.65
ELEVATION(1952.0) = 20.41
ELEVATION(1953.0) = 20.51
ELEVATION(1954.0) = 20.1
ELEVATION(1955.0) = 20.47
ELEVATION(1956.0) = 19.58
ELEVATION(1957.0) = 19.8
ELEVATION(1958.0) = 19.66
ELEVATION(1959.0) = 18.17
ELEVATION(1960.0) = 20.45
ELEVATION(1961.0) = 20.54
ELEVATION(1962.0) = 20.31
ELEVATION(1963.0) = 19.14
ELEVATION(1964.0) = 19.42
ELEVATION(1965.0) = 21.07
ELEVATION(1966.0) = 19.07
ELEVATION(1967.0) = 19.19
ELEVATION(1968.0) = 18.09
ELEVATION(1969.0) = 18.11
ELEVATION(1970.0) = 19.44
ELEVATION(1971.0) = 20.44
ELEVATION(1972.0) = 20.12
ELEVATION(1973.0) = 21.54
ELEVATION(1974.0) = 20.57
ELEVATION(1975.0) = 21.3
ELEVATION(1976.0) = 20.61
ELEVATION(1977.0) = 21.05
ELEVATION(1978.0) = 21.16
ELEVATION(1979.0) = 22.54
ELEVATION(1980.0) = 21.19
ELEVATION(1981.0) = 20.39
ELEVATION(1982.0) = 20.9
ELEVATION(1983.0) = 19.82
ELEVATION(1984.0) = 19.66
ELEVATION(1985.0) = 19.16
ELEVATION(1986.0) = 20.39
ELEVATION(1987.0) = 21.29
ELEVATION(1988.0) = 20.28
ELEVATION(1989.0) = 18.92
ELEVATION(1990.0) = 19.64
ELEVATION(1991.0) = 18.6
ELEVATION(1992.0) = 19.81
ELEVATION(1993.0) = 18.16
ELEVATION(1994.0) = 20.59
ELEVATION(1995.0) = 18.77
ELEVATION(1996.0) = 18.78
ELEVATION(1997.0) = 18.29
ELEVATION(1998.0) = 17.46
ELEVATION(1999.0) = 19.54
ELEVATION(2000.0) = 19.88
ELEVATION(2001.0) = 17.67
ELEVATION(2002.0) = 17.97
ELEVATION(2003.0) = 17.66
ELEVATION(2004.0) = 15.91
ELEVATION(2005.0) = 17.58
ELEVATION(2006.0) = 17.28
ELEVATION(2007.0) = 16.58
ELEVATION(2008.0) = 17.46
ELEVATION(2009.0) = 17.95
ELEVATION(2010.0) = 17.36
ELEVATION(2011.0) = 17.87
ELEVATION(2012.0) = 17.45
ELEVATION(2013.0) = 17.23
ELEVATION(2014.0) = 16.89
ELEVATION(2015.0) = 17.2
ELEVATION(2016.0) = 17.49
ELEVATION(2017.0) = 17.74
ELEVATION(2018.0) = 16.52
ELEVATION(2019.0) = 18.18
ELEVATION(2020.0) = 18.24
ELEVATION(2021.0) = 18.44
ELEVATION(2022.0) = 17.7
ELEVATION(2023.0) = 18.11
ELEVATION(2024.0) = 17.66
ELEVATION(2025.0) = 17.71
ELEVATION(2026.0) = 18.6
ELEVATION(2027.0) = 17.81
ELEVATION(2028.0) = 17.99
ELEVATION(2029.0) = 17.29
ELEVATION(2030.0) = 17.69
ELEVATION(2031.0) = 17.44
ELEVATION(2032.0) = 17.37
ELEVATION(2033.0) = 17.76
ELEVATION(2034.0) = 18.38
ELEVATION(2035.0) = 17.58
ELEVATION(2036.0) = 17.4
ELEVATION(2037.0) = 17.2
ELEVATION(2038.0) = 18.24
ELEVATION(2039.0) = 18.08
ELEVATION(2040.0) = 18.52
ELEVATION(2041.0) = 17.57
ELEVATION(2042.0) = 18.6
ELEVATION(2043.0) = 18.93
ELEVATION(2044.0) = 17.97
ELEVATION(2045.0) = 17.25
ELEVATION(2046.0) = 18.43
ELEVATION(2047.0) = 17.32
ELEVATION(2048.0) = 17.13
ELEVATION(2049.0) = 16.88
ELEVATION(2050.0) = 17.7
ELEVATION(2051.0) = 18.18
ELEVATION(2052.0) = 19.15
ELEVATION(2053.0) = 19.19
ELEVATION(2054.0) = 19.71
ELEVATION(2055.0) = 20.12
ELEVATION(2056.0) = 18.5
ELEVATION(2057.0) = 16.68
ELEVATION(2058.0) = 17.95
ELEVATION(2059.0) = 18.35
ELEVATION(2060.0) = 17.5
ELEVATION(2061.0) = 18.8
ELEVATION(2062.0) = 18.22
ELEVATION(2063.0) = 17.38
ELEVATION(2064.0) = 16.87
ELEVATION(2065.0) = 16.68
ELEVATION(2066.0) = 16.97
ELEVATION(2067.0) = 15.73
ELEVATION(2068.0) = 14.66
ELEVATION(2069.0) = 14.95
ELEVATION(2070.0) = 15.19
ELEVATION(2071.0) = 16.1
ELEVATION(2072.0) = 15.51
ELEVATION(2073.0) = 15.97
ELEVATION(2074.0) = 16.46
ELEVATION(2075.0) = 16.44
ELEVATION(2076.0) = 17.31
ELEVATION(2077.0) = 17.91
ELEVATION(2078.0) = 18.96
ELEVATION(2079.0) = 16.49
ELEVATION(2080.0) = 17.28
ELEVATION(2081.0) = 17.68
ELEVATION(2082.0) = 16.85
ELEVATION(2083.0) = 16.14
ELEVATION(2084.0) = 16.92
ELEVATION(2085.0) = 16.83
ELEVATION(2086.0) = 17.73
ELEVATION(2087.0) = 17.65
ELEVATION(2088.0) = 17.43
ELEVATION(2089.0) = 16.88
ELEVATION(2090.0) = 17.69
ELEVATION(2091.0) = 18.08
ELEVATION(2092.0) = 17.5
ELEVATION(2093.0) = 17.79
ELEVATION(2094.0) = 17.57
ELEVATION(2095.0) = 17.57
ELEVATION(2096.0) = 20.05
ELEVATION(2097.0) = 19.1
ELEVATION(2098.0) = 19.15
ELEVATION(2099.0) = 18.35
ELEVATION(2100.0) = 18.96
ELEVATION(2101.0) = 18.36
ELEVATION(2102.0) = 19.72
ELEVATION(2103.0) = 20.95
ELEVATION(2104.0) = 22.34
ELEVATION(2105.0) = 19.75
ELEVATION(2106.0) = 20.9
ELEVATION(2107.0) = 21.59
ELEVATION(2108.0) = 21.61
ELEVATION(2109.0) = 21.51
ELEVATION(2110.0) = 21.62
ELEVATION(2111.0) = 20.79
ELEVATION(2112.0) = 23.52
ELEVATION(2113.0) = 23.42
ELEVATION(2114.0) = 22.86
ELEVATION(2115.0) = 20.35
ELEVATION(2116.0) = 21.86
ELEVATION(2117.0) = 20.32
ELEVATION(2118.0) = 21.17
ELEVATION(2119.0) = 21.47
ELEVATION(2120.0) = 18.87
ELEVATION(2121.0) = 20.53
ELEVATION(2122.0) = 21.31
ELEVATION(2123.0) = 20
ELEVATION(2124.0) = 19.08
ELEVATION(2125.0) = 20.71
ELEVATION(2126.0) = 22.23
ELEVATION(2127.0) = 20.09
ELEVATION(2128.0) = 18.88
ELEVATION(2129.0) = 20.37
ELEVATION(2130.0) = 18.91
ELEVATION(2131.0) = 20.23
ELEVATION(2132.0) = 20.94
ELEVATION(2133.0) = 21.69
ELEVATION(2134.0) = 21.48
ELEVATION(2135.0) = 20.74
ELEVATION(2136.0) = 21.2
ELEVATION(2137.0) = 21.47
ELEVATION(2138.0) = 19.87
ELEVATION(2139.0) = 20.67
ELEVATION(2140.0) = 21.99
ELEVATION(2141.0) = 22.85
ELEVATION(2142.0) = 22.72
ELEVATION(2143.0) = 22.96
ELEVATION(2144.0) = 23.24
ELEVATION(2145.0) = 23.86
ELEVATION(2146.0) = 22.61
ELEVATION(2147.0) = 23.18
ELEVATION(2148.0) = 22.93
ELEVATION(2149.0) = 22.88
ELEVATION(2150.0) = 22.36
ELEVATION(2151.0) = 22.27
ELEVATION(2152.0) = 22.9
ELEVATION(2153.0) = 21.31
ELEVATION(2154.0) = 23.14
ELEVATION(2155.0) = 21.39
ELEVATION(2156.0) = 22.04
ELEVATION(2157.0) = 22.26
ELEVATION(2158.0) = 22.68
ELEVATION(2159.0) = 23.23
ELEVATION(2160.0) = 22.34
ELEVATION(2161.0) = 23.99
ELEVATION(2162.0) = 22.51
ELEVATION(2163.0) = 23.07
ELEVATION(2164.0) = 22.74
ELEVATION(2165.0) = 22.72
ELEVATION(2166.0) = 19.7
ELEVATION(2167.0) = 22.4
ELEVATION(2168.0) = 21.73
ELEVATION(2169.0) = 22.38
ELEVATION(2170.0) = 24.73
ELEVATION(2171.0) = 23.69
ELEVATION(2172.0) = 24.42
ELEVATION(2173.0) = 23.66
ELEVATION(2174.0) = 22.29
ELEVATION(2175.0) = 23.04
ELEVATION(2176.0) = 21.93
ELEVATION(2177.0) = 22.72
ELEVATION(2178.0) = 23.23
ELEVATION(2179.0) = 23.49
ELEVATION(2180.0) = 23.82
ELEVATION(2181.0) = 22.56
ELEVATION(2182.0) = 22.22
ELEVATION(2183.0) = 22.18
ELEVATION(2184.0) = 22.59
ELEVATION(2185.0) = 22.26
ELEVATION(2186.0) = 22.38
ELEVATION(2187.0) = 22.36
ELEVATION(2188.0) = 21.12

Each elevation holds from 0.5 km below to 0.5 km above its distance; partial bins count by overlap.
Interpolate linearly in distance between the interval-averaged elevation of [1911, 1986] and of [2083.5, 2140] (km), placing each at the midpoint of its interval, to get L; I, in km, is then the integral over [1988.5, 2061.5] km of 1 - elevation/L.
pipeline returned 6.7 km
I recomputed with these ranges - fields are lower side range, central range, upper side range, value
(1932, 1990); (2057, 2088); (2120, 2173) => 6.1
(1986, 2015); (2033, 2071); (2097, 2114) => 3.6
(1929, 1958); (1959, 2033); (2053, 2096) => -0.8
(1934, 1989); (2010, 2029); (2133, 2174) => 2.8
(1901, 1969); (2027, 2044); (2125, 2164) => 2.2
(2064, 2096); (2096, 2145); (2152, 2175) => -3.1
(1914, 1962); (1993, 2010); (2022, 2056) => 0.5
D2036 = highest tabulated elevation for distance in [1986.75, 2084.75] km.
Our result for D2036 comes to 21.29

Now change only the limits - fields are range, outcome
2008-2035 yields 18.6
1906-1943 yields 21.4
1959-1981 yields 22.54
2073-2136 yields 23.52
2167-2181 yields 24.73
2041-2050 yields 18.93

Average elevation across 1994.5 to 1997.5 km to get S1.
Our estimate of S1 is 18.6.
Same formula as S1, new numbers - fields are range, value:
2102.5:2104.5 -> 21.6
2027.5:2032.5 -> 17.6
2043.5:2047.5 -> 17.7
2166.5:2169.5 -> 22.2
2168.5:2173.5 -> 23.8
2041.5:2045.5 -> 18.2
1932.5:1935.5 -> 18.1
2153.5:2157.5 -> 22.2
